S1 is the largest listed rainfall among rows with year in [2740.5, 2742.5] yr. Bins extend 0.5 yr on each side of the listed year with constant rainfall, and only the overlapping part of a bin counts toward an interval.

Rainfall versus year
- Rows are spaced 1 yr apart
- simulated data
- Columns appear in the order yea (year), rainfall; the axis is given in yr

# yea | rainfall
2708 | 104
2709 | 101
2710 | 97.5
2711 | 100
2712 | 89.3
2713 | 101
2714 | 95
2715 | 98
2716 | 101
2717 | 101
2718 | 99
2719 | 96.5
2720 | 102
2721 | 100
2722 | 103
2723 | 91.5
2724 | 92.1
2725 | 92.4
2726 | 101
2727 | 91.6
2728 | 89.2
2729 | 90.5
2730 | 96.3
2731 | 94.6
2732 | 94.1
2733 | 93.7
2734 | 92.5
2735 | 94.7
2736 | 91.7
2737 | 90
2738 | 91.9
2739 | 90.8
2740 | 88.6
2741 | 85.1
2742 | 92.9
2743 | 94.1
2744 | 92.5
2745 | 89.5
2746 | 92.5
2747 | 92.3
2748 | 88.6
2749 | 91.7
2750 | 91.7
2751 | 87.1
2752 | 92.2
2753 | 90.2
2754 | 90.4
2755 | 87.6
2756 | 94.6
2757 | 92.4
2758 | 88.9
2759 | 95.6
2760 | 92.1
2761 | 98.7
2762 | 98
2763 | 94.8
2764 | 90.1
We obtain 92.9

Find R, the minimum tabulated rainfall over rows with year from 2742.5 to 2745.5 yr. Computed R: 89.5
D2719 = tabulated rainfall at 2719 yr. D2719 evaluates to 96.5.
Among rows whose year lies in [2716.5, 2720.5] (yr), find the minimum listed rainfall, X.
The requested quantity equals 96.5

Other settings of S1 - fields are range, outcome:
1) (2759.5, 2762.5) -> 98.7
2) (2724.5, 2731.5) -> 101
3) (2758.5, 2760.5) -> 95.6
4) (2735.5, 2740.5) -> 91.9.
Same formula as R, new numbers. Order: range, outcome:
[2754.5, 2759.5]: 87.6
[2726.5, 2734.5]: 89.2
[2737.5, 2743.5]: 85.1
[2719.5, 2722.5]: 100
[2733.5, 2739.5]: 90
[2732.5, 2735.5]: 92.5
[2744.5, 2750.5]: 88.6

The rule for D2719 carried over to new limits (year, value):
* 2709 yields 101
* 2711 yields 100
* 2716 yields 101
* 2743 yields 94.1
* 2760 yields 92.1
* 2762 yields 98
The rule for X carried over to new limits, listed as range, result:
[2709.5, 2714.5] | 89.3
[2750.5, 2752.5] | 87.1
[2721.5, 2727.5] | 91.5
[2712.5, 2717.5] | 95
